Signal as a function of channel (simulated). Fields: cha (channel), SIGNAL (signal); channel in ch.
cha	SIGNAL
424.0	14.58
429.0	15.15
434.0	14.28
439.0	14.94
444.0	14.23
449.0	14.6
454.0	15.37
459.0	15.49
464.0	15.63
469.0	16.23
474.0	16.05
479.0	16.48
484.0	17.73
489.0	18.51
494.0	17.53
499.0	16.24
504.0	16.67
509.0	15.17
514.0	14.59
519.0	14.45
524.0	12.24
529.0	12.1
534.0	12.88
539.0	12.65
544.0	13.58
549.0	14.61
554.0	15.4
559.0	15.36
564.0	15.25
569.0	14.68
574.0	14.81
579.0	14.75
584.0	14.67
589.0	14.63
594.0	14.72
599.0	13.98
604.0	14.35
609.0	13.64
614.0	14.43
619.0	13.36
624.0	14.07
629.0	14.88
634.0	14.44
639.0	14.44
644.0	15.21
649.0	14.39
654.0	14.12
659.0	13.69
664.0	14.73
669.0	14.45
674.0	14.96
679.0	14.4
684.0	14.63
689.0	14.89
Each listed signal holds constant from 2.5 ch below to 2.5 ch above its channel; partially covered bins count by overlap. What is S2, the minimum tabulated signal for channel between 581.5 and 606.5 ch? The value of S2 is 13.98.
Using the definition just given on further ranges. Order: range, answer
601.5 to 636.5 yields 13.36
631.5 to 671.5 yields 13.69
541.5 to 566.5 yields 13.58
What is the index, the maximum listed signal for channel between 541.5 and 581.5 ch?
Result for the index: 15.4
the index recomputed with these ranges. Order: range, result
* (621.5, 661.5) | 15.21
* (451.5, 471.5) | 16.23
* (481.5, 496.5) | 18.51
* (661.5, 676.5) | 14.96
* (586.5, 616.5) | 14.72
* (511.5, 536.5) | 14.59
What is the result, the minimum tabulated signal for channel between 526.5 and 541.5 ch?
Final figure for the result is 12.1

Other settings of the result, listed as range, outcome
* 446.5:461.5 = 14.6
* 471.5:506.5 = 16.05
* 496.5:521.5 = 14.45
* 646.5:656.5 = 14.12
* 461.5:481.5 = 15.63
